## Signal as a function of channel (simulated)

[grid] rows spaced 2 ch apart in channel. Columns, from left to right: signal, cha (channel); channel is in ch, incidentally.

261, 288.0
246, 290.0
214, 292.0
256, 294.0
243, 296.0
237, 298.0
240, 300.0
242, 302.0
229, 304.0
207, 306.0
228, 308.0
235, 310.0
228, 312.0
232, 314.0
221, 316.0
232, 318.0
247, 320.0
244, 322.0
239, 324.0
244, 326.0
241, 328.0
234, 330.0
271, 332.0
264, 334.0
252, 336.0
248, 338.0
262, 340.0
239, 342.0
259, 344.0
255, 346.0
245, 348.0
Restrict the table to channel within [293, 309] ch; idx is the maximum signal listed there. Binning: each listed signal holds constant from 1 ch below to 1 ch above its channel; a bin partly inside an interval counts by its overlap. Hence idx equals 256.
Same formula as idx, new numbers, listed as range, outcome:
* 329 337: 271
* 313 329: 247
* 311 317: 232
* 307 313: 235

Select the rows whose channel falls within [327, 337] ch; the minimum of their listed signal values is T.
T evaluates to 234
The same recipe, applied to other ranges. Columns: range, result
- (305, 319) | 207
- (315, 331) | 221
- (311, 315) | 228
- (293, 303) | 237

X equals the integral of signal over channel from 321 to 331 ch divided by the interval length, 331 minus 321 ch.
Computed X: 240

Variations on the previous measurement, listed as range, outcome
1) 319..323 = 246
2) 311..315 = 230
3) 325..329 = 242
